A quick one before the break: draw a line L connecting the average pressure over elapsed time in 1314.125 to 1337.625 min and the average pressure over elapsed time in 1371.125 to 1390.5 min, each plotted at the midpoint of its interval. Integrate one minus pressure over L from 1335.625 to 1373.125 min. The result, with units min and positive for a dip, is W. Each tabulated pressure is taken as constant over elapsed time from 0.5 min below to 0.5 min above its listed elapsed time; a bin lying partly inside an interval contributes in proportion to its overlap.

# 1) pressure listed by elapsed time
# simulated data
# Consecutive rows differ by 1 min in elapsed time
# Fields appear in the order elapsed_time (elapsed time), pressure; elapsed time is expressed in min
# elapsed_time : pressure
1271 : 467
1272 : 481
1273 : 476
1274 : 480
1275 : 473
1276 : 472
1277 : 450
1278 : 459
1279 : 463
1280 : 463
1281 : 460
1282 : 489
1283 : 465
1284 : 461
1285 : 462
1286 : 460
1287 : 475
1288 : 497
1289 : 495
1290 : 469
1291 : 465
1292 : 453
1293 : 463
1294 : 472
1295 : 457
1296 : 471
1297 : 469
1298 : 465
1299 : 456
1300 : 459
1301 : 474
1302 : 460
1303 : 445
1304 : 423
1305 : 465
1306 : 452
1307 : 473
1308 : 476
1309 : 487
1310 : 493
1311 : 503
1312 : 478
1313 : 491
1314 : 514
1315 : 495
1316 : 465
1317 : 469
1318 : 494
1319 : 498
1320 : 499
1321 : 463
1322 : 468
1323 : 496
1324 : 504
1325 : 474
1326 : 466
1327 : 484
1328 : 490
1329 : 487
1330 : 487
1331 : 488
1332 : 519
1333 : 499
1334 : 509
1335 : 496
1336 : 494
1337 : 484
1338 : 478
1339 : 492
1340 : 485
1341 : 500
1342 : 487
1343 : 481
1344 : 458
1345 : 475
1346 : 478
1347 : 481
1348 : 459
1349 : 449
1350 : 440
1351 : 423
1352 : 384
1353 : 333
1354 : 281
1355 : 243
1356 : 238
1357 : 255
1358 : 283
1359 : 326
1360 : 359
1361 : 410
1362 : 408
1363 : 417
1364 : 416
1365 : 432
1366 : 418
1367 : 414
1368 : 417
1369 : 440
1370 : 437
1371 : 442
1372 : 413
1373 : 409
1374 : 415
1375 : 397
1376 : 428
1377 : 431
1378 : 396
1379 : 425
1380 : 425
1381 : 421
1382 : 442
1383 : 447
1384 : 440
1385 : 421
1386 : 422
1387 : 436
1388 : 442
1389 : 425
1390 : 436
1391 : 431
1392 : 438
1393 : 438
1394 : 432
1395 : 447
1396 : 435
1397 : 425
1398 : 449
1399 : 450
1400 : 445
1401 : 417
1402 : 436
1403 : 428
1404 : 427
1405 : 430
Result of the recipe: 3.47 min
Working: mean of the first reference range 489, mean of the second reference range 425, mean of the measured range 414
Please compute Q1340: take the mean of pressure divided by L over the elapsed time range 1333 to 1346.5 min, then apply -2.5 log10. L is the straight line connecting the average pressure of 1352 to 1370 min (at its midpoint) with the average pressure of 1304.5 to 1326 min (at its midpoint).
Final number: -0.17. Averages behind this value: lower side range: 483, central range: 486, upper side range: 361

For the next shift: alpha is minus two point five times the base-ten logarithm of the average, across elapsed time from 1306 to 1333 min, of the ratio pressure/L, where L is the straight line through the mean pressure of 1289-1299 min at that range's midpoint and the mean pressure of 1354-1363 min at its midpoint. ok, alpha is -0.194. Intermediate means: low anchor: 466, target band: 487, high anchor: 319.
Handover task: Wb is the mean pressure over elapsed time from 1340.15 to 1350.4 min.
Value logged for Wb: 472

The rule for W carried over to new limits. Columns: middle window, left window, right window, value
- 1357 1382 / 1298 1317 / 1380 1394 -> 2.1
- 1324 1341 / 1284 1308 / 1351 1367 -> -3.9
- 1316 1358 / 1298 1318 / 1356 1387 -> -0.8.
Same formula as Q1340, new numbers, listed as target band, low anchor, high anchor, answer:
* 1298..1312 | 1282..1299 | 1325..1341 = 0.02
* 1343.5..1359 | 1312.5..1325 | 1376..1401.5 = 0.22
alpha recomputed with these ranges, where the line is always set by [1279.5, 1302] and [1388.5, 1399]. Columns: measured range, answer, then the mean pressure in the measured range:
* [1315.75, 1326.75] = -0.05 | 482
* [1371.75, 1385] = 0.05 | 422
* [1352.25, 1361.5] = 0.42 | 305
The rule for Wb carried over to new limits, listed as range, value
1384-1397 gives 434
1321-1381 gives 433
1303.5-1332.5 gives 483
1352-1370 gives 361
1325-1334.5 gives 491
